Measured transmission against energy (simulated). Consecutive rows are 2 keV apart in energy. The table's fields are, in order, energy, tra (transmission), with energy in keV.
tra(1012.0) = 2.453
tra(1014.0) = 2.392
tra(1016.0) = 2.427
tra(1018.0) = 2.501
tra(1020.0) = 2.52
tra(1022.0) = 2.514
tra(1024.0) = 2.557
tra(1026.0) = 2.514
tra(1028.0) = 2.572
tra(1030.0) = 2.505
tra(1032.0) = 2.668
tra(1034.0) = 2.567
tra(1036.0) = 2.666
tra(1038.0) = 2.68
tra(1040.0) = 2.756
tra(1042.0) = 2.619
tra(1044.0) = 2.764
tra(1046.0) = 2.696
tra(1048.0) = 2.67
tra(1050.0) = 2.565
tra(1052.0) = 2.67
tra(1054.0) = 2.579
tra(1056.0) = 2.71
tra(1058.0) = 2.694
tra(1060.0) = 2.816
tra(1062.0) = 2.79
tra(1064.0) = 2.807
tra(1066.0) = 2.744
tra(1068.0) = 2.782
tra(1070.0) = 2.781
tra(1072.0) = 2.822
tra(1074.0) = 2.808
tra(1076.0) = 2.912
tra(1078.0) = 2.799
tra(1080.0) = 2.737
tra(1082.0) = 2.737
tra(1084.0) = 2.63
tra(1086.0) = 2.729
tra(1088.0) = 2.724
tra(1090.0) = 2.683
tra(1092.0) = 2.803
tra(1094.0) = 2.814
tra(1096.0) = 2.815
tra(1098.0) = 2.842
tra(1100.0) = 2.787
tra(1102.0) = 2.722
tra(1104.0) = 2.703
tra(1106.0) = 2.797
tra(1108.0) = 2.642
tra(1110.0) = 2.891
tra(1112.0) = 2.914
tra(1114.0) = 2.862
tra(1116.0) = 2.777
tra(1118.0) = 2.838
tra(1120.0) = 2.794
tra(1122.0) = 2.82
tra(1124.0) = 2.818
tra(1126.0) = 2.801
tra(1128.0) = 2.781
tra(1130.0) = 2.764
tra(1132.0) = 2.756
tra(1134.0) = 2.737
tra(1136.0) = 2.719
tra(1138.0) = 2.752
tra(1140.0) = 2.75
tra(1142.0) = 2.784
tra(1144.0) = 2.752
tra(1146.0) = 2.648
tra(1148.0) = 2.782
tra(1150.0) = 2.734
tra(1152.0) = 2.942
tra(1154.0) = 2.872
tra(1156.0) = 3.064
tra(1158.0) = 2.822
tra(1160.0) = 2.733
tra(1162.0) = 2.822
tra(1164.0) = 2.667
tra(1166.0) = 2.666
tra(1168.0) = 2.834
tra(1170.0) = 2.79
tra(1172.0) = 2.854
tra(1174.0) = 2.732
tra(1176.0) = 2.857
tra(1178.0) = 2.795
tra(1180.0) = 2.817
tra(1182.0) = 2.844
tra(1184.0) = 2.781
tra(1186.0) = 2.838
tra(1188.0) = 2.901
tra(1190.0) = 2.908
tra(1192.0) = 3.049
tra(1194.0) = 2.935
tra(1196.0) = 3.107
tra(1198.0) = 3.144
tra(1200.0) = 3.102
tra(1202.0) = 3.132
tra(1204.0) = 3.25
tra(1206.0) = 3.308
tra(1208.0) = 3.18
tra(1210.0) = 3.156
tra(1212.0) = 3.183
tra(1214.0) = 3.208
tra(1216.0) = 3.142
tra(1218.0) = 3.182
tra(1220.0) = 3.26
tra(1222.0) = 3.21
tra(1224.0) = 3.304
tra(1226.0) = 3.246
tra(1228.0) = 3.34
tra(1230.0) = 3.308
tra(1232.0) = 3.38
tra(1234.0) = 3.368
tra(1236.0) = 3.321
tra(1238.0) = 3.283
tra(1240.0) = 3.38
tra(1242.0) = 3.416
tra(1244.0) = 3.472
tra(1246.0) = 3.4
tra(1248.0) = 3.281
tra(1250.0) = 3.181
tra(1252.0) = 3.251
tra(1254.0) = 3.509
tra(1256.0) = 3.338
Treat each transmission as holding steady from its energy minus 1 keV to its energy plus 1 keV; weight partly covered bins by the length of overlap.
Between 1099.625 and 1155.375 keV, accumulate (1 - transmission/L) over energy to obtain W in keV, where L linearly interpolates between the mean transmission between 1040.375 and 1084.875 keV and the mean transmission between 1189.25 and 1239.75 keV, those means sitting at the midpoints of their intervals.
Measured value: 2.8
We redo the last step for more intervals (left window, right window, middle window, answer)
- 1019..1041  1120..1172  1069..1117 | -1.5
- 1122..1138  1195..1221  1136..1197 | 2.8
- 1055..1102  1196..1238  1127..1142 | 1.0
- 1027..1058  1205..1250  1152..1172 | 1.6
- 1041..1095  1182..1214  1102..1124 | 0.4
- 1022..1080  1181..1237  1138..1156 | 1.0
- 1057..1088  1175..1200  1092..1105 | 0.1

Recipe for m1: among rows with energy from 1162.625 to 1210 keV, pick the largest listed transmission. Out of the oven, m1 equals 3.308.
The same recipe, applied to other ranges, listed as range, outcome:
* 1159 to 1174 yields 2.854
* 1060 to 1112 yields 2.914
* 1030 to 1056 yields 2.764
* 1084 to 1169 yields 3.064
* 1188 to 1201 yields 3.144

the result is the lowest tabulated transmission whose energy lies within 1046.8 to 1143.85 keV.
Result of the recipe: 2.565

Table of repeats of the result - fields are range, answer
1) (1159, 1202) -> 2.666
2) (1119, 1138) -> 2.719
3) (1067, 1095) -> 2.63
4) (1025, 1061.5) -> 2.505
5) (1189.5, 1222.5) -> 2.908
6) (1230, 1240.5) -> 3.283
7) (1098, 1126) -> 2.642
